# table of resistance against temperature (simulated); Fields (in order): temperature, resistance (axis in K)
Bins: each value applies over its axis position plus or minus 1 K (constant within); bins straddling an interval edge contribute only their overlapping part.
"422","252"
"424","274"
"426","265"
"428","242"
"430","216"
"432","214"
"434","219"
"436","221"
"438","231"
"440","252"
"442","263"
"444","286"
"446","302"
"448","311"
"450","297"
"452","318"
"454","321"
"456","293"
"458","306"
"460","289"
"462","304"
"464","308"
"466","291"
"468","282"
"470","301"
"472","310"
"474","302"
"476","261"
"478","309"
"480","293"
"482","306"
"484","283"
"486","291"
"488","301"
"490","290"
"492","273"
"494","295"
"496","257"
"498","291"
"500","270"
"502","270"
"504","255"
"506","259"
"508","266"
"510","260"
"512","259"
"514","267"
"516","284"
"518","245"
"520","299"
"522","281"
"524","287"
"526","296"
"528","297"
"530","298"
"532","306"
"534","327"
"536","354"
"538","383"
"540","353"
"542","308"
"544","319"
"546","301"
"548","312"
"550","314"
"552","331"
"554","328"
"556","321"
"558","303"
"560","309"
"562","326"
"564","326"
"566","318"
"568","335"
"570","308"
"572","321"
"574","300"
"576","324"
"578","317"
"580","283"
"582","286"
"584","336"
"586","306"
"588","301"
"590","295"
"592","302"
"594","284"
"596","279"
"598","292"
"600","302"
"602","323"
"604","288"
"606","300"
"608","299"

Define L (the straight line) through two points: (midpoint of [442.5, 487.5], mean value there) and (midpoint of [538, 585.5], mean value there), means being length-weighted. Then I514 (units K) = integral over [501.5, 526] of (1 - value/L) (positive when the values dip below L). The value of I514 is 3.0 K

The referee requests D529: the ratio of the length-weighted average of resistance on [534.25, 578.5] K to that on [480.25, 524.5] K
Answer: 1.2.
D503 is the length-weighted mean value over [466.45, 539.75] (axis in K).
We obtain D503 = 290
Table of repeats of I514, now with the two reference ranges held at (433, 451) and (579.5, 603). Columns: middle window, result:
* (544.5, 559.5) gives -1.3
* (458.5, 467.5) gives -0.9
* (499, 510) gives 0.6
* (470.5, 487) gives -1.3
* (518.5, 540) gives -2.1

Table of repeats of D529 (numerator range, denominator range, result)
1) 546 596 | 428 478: 1.12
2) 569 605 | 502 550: 1.02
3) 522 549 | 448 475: 1.05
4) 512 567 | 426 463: 1.14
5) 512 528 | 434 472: 0.98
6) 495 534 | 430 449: 1.10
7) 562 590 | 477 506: 1.10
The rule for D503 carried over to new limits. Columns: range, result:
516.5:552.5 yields 311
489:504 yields 276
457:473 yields 299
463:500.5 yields 290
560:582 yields 314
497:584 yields 303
